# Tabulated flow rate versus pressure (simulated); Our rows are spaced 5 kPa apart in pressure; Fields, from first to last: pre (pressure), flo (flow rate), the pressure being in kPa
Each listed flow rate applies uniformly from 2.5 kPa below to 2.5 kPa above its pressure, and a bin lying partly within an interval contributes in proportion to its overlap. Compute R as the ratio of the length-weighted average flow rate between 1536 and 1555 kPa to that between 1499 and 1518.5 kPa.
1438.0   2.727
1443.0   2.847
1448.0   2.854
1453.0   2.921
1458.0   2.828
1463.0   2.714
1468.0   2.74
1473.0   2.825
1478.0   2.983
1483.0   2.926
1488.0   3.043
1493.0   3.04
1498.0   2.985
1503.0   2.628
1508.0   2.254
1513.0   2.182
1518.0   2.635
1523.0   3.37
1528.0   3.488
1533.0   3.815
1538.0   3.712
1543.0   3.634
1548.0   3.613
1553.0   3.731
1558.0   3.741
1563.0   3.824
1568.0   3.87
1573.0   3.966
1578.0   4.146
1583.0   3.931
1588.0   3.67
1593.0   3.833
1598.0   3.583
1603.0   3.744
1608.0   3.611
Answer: 1.5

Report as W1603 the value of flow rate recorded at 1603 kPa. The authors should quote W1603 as 3.744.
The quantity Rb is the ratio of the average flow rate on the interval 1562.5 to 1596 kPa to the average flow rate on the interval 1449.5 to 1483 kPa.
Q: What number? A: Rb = 1.37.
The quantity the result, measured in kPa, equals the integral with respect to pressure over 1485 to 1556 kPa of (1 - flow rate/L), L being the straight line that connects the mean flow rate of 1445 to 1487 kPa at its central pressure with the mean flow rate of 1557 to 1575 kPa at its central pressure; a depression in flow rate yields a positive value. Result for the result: 5.3 kPa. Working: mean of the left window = 2.86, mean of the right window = 3.86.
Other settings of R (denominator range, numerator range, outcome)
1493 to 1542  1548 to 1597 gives 1.27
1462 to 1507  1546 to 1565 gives 1.30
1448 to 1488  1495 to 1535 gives 1.02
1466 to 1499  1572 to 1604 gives 1.31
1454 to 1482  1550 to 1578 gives 1.36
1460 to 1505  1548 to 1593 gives 1.34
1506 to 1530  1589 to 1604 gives 1.33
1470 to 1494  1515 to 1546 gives 1.16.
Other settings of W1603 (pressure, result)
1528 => 3.488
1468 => 2.74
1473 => 2.825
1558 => 3.741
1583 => 3.931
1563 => 3.824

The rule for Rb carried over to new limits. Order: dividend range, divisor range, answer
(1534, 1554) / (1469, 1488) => 1.26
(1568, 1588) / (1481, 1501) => 1.32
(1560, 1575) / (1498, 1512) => 1.55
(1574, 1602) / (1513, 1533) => 1.23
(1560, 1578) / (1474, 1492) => 1.32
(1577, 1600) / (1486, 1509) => 1.35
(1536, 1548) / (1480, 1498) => 1.22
